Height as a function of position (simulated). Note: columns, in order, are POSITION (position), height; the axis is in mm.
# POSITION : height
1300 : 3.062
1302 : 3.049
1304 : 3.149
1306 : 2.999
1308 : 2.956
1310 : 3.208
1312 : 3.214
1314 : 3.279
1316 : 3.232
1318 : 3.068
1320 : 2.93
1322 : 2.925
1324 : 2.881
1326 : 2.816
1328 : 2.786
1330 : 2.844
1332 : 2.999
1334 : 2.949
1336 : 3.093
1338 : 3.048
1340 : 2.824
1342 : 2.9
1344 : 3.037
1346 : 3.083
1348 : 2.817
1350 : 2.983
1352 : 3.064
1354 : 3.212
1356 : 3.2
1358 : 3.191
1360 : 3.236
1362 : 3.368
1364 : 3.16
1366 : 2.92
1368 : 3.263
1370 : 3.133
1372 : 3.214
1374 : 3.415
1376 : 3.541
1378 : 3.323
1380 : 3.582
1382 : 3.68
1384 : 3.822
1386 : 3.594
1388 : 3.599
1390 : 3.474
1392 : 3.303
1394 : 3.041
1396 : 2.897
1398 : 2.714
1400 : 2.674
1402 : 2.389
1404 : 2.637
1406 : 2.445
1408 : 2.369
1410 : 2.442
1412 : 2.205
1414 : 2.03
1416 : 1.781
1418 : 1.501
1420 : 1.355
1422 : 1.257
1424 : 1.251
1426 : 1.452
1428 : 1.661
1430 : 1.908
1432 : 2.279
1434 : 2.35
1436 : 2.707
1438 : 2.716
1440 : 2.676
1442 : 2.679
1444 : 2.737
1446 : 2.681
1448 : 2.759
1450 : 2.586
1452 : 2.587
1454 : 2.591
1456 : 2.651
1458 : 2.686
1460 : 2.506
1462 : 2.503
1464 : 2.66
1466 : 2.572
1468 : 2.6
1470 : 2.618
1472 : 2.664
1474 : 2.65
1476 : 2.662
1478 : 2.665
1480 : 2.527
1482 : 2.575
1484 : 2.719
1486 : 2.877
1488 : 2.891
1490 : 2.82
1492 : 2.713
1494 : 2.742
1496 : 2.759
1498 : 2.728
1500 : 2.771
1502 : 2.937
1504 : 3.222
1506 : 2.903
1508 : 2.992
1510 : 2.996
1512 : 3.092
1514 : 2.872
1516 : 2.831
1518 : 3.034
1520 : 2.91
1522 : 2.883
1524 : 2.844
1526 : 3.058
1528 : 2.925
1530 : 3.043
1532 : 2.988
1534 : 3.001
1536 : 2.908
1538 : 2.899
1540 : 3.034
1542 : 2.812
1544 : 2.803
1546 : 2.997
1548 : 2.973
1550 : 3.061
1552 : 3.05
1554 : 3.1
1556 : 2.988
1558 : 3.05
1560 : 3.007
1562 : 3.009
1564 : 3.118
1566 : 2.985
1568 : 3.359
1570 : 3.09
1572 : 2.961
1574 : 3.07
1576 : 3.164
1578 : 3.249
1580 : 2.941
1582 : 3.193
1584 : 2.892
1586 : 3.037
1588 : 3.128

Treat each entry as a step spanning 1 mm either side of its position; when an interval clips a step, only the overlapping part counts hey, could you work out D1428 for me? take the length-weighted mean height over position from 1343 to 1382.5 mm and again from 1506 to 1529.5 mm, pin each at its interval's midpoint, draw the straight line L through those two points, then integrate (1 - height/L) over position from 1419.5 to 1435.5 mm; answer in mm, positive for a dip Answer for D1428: 7.07 mm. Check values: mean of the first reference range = 3.22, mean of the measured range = 1.73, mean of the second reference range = 2.95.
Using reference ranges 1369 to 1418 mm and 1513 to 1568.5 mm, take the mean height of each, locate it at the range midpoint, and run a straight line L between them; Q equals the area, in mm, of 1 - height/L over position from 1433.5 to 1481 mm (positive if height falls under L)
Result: 5.3 mm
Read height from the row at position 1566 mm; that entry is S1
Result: 2.985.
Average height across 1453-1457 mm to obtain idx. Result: 2.62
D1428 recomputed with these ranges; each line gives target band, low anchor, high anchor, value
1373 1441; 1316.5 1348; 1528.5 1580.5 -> 8.7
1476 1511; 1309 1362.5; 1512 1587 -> 2.4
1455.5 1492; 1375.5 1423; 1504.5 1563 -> 2.6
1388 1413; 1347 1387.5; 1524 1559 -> 3.7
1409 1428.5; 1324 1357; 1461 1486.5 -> 7.6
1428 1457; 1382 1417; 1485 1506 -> 3.0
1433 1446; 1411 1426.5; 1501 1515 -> -4.8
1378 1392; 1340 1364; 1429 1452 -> -3.3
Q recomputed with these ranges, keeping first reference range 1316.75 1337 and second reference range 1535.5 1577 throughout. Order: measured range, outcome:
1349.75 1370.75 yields -1.6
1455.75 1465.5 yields 1.3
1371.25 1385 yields -2.6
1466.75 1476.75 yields 1.2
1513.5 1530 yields 0.4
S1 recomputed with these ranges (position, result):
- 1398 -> 2.714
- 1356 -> 3.2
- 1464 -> 2.66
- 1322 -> 2.925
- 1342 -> 2.9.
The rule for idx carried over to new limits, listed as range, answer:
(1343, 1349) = 2.98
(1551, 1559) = 3.05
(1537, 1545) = 2.89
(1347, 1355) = 3.02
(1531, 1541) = 2.97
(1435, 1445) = 2.7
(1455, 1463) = 2.59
